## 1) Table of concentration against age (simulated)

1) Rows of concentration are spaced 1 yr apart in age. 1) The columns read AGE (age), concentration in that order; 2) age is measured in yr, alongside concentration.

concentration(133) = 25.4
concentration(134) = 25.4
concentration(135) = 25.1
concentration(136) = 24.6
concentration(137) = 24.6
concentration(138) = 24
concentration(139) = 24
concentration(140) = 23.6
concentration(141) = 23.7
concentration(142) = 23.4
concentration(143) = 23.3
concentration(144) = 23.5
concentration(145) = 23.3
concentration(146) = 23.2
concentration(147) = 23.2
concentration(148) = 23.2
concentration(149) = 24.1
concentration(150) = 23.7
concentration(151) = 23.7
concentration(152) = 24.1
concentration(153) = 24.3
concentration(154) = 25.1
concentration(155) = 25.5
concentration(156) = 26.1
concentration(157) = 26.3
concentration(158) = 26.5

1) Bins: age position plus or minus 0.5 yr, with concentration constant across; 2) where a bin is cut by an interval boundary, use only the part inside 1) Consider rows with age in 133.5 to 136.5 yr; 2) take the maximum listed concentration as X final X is 25.4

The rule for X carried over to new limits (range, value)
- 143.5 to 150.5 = 24.1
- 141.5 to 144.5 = 23.5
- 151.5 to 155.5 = 25.5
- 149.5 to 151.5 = 23.7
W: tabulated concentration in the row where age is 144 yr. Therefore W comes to 23.5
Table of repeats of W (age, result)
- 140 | 23.6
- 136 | 24.6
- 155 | 25.5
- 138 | 24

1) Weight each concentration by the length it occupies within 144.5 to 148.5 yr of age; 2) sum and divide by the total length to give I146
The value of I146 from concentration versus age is 23.2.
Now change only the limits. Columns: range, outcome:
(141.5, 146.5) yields 23.3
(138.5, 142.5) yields 23.7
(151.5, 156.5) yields 25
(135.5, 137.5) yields 24.6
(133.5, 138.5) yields 24.7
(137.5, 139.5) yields 24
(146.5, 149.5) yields 23.5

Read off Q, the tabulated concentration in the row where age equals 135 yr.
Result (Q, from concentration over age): 25.1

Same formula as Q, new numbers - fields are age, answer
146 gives 23.2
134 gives 25.4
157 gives 26.3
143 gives 23.3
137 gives 24.6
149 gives 24.1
